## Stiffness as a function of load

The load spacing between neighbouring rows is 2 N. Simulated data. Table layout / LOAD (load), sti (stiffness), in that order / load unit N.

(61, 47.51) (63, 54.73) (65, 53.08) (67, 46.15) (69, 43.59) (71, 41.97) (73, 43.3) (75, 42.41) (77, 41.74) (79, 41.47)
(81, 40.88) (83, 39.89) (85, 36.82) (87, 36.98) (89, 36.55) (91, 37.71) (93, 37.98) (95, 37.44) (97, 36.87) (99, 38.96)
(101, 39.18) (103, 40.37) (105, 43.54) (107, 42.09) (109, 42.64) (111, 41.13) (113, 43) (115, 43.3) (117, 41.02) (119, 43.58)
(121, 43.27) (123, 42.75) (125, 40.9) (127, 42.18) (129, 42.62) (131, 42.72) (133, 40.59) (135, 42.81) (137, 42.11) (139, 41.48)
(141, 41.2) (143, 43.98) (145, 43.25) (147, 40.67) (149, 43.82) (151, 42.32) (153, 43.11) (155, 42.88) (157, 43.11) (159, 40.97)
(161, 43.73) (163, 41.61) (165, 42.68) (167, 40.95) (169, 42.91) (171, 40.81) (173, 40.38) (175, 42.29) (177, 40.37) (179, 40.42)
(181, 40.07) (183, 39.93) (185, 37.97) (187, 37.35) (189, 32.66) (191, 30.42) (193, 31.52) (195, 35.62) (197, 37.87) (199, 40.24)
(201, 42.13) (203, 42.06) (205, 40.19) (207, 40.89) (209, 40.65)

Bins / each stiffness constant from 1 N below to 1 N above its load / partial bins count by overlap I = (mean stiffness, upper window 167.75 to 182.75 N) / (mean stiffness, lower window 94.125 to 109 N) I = 1.02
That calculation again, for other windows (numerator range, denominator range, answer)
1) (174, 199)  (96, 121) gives 0.90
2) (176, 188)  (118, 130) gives 0.92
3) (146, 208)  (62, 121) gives 0.96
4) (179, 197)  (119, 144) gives 0.85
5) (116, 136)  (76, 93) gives 1.08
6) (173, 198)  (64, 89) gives 0.89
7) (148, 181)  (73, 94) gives 1.06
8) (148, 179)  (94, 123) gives 1.02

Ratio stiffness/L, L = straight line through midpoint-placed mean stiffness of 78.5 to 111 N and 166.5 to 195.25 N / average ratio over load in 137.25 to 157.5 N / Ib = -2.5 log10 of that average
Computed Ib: -0.10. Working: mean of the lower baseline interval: 39.4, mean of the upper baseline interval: 38.3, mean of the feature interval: 42.6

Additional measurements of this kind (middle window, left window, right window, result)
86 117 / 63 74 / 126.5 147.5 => 0.115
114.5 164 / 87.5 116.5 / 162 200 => -0.079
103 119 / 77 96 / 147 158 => -0.057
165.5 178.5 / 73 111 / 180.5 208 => -0.085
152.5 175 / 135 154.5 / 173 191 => -0.043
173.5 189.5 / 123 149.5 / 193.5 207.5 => 0.033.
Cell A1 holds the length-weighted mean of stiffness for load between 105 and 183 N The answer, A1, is 42.1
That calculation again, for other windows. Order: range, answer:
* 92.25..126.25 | 41.1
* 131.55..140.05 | 41.8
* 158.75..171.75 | 42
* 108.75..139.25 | 42.3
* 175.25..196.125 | 36.8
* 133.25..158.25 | 42.5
